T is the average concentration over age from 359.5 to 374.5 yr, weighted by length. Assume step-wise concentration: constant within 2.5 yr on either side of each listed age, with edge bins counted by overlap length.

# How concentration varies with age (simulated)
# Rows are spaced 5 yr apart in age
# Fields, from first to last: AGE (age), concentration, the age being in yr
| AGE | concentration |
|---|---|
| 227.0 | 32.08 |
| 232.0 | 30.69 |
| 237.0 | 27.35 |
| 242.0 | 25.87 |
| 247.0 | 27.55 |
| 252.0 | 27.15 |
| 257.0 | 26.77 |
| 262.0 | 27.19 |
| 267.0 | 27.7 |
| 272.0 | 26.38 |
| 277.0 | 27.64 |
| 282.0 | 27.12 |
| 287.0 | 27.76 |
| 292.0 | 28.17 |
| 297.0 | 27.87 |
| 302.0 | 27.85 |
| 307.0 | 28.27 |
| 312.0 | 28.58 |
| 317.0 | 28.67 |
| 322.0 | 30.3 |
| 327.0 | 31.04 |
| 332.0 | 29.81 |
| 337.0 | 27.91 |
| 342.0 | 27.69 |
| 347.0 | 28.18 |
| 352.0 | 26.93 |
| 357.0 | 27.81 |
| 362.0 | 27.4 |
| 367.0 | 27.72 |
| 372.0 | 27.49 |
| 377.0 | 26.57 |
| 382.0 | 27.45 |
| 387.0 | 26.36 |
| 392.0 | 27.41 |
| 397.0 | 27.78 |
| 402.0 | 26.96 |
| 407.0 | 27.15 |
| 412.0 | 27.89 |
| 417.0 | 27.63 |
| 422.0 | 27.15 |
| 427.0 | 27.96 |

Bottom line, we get 27.5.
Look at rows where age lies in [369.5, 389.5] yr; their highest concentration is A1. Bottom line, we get 27.49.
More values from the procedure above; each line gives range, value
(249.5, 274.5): 27.7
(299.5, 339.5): 31.04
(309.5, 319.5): 28.67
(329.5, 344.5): 29.81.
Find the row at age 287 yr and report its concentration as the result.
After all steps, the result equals 27.76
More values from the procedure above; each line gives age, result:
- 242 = 25.87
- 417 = 27.63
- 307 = 28.27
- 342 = 27.69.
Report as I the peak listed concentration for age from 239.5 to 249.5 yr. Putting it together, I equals 27.55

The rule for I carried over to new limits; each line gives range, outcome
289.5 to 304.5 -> 28.17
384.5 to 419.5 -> 27.89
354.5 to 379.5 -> 27.81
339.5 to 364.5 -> 28.18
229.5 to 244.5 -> 30.69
